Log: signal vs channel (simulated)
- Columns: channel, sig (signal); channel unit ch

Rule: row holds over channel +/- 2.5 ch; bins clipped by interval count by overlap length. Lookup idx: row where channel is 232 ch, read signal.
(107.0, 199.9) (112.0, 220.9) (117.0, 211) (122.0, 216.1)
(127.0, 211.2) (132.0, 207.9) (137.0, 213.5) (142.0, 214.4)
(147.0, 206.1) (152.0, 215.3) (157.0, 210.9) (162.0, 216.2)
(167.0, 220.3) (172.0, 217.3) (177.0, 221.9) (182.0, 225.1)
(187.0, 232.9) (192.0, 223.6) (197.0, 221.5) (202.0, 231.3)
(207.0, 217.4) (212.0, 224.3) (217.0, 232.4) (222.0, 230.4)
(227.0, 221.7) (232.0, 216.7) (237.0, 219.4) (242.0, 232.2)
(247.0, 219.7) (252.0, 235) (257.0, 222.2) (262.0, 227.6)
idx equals 216.7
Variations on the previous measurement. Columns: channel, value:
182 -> 225.1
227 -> 221.7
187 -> 232.9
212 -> 224.3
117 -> 211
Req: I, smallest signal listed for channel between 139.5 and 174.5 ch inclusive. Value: 206.1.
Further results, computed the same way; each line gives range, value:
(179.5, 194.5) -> 223.6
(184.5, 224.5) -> 217.4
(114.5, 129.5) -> 211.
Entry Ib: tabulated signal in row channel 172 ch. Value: 217.3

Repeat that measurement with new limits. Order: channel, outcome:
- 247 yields 219.7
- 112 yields 220.9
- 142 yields 214.4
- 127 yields 211.2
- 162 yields 216.2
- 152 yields 215.3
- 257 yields 222.2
